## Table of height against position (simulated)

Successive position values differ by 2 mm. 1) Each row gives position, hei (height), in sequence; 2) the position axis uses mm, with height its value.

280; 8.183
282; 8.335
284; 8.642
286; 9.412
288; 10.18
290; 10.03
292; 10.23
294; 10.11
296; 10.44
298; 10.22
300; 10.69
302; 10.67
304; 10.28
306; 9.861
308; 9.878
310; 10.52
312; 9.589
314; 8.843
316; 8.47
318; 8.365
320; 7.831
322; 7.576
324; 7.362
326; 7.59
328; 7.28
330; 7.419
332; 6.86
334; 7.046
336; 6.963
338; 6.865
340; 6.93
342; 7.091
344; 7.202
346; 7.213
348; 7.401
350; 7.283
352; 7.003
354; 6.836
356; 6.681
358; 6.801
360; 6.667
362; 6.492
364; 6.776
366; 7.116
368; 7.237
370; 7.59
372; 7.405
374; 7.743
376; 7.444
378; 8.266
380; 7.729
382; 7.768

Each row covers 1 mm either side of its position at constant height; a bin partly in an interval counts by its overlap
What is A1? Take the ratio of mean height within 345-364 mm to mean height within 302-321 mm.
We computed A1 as 0.7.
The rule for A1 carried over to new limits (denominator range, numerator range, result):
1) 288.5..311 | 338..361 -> 0.68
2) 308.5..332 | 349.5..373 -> 0.85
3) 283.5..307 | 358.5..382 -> 0.73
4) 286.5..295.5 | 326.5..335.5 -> 0.71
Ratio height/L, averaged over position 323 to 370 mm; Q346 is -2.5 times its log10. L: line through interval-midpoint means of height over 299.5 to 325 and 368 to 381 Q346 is 0.18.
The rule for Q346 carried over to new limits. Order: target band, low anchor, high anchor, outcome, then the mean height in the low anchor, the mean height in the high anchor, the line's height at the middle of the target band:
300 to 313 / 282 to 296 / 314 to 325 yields -0.166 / 9.71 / 8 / 8.73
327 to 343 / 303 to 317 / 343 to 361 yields 0.145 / 9.63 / 7.01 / 8.07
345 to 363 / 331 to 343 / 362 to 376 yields 0.029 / 6.96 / 7.26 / 7.12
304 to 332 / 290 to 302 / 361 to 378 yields 0.114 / 10.3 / 7.29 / 9.43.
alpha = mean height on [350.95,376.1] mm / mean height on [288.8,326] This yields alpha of 0.7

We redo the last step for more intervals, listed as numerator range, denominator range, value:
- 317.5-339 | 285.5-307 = 0.72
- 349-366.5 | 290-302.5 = 0.66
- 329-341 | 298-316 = 0.70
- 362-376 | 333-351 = 1.02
